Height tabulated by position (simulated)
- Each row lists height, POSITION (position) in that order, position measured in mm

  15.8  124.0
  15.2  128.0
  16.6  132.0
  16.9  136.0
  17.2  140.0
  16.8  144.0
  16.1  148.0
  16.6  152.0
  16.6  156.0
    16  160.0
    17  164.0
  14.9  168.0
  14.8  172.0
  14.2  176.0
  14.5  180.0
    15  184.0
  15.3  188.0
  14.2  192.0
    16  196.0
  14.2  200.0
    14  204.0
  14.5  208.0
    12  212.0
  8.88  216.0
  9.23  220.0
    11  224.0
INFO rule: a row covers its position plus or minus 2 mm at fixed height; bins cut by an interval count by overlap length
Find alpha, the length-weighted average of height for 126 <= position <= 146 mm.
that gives 16.5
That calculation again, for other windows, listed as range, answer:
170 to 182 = 14.5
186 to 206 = 14.7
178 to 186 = 14.8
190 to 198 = 15.1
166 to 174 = 14.9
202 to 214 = 13.5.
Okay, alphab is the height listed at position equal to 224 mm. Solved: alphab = 11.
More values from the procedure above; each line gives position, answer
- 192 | 14.2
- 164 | 17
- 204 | 14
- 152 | 16.6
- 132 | 16.6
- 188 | 15.3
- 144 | 16.8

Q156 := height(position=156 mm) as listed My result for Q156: 16.6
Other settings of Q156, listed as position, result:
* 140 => 17.2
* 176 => 14.2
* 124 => 15.8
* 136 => 16.9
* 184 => 15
